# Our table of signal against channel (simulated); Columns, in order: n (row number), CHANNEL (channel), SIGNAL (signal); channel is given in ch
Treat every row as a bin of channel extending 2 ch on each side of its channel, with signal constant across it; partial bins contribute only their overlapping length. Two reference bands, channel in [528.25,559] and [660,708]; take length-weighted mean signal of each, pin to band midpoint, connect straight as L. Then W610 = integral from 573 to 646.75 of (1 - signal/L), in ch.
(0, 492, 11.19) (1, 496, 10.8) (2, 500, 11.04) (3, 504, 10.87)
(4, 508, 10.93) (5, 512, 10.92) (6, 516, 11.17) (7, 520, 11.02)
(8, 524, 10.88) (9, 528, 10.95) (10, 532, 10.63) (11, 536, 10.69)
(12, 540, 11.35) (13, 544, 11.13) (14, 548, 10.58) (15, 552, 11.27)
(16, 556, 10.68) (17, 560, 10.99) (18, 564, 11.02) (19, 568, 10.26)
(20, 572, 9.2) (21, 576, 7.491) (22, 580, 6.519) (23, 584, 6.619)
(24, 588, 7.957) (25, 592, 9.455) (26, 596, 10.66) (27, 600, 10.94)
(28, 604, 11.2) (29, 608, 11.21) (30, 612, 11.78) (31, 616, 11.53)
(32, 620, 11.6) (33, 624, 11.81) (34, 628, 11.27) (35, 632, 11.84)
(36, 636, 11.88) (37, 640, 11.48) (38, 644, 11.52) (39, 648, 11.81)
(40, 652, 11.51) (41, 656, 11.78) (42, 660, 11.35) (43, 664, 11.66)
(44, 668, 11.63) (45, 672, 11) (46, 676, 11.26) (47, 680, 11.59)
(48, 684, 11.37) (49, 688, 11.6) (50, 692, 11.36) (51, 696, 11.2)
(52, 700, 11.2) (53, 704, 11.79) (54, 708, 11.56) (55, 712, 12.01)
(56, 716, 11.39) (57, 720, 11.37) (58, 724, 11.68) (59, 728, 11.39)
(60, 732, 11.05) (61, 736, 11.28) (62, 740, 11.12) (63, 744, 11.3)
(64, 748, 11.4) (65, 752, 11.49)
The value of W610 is 5.2 ch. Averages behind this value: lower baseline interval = 10.9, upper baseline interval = 11.4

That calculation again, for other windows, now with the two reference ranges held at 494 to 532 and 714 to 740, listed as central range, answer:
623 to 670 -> -1.83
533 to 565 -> 0.15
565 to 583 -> 4.29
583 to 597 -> 3.04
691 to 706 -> -0.14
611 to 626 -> -0.72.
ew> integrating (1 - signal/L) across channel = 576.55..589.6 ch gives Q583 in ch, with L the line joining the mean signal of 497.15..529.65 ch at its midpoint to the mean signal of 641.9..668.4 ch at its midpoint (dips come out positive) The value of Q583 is 4.9 ch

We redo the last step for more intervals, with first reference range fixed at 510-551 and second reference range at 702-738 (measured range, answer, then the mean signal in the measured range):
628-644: -0.6 ch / 11.6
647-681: -0.5 ch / 11.5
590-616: 0.5 ch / 10.9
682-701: 0.1 ch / 11.4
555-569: 0.3 ch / 10.8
